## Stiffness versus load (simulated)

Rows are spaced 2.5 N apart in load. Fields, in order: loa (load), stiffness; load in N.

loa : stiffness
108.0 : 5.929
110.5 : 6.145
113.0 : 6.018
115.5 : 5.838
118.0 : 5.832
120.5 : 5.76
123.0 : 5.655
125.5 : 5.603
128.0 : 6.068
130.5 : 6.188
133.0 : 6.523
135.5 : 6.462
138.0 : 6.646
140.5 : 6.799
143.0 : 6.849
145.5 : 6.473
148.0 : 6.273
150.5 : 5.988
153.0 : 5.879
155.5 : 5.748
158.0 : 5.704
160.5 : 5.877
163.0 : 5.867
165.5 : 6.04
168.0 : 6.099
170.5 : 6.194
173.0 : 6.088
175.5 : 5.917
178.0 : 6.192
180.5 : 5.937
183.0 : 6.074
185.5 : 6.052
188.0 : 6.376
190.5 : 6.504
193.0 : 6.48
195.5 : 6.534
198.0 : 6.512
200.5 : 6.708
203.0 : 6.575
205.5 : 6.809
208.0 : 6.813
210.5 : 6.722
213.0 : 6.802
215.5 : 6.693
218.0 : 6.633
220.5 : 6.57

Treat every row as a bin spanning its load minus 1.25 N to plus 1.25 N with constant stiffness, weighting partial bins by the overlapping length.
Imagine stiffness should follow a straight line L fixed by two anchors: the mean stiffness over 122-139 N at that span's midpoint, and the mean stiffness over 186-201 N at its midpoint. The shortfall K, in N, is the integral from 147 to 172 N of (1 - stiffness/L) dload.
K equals 1.4 N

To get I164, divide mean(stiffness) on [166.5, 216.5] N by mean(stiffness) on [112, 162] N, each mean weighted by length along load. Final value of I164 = 1.0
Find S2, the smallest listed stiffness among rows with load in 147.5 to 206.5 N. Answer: 5.704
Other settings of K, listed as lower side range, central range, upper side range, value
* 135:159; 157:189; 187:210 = 2.04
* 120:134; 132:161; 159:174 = -1.37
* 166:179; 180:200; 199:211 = 0.30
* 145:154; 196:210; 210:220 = -0.17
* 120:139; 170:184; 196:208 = 0.89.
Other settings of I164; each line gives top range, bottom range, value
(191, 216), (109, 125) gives 1.14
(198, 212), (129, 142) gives 1.03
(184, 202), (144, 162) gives 1.07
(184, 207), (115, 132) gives 1.11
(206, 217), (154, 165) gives 1.16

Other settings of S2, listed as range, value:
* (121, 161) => 5.603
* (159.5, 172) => 5.867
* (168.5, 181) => 5.917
